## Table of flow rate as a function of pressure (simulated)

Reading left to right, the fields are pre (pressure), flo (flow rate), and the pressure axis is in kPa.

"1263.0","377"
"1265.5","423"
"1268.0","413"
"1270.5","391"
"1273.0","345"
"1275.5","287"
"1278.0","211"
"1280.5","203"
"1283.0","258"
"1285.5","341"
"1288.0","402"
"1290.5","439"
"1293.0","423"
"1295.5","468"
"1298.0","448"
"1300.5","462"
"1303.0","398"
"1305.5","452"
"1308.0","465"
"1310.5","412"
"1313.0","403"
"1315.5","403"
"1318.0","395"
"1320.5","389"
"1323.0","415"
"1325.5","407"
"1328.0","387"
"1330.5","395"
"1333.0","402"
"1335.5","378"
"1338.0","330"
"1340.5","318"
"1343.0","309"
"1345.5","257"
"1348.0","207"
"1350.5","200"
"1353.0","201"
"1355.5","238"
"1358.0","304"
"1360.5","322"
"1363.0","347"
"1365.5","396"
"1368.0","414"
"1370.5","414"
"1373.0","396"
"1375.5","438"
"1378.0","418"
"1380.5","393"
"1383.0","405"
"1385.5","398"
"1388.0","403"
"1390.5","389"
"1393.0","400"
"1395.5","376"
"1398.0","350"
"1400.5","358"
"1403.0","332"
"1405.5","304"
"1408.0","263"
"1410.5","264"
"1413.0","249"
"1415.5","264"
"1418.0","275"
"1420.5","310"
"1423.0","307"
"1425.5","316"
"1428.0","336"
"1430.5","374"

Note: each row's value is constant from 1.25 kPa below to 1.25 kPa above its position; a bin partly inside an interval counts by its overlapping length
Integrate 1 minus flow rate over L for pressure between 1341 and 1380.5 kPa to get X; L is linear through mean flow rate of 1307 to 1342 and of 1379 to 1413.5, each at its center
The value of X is 4.7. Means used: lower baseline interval 392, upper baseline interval 352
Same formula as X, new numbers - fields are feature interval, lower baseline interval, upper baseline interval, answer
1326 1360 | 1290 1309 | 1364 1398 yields 9.4 kPa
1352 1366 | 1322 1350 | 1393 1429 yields 1.4 kPa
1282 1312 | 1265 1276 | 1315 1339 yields -2.6 kPa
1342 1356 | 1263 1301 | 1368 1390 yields 5.7 kPa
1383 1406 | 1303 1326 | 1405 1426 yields -4.6 kPa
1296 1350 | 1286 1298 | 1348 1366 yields -3.4 kPa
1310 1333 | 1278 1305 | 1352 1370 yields -3.0 kPa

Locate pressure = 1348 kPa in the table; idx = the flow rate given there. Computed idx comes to 207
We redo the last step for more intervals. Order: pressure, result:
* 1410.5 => 264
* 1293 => 423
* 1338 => 330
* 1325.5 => 407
